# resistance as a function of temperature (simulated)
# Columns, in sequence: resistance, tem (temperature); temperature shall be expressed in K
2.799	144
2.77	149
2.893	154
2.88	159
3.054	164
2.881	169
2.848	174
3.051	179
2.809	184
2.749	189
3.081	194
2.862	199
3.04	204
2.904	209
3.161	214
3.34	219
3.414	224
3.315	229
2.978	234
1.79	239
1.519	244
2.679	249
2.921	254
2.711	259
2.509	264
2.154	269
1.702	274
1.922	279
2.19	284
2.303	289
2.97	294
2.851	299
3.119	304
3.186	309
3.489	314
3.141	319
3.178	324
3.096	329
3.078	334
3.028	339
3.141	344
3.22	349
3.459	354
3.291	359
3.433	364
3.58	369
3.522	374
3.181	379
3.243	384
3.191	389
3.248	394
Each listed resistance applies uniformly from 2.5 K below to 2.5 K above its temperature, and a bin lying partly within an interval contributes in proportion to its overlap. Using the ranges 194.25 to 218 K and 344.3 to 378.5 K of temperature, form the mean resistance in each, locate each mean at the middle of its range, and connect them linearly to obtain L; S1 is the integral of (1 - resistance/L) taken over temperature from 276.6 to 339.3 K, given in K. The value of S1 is 7.3 K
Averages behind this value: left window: 3.02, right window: 3.39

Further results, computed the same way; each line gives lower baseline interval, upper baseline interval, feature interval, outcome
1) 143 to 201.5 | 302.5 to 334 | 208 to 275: 8.05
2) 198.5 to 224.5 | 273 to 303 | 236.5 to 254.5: 4.09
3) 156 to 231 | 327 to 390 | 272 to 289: 6.23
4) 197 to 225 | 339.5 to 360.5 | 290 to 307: 1.45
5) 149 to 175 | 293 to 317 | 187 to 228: -1.46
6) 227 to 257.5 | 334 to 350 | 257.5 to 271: 1.03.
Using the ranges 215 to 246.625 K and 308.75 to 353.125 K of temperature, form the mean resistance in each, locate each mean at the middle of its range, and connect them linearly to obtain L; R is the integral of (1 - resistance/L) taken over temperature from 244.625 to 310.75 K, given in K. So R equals 9.7 K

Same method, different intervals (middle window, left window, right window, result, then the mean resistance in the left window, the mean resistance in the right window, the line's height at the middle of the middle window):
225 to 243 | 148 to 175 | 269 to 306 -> -0.2 K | 2.9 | 2.41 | 2.62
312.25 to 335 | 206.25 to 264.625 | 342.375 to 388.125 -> -0.3 K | 2.78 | 3.34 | 3.16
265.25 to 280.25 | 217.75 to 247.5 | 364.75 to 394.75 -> 4.7 K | 2.7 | 3.34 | 2.87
